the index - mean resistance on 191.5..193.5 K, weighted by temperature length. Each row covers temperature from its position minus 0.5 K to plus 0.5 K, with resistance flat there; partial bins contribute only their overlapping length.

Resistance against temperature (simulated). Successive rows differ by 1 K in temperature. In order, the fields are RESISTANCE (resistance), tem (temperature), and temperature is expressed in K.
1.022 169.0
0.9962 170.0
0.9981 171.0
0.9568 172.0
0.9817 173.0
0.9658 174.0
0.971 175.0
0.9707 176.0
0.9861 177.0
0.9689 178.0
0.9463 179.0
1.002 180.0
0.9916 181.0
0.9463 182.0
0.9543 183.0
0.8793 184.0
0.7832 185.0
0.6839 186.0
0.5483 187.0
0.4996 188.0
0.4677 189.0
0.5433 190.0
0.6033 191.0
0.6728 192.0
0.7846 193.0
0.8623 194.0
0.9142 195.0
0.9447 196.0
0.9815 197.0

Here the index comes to 0.729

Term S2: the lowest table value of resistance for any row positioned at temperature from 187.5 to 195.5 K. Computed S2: 0.4677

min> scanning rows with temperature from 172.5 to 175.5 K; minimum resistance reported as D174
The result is 0.9658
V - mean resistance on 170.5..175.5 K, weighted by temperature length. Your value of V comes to 0.975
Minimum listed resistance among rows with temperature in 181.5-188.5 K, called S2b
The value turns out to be 0.4996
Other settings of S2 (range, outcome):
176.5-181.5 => 0.9463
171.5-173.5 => 0.9568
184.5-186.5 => 0.6839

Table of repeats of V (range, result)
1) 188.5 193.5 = 0.614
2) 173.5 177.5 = 0.973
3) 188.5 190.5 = 0.506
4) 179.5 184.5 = 0.955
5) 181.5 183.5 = 0.95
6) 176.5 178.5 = 0.978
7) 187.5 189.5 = 0.484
